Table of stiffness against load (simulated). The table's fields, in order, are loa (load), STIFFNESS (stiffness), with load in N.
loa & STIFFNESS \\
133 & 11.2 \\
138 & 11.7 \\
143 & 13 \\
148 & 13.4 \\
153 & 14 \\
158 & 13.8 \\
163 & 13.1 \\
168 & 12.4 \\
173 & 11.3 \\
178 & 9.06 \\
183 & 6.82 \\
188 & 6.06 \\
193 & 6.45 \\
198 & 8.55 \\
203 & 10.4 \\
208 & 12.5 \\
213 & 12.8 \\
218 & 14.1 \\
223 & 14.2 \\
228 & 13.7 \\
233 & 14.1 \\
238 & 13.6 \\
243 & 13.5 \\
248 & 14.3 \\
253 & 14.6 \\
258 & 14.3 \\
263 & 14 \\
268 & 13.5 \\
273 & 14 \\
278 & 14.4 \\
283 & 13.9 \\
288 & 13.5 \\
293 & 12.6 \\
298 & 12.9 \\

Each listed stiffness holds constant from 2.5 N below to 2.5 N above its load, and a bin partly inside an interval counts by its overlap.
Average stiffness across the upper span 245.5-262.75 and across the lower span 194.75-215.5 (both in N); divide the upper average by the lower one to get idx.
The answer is 1.32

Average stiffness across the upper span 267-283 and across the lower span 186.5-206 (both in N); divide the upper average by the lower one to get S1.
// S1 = 1.73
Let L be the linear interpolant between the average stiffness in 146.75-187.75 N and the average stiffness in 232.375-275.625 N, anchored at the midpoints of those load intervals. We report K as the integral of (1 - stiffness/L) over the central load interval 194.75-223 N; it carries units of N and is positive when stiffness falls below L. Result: 2.0 N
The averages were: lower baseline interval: 11.4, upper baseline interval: 14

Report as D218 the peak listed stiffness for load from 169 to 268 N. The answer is 14.6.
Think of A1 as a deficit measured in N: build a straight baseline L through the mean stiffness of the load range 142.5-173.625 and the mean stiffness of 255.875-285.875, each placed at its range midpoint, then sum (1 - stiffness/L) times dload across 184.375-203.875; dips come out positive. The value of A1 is 8.5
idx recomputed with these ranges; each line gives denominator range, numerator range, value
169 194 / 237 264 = 1.70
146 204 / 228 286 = 1.34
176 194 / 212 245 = 1.94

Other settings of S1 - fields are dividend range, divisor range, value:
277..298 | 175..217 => 1.45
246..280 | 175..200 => 1.90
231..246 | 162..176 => 1.14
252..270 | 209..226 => 1.04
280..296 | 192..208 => 1.44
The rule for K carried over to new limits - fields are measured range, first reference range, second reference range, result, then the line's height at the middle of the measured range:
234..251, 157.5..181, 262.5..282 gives -0.70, 13.3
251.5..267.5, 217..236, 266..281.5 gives -0.22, 14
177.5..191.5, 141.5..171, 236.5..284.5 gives 6.72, 13.5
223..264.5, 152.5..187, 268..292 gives -3.53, 12.9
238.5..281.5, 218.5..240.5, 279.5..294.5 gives -1.19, 13.7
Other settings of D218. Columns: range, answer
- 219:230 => 14.2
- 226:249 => 14.3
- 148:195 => 14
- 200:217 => 12.8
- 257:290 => 14.4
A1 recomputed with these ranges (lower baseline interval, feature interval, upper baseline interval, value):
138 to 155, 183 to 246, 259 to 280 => 9.99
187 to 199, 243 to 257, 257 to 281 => -2.31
